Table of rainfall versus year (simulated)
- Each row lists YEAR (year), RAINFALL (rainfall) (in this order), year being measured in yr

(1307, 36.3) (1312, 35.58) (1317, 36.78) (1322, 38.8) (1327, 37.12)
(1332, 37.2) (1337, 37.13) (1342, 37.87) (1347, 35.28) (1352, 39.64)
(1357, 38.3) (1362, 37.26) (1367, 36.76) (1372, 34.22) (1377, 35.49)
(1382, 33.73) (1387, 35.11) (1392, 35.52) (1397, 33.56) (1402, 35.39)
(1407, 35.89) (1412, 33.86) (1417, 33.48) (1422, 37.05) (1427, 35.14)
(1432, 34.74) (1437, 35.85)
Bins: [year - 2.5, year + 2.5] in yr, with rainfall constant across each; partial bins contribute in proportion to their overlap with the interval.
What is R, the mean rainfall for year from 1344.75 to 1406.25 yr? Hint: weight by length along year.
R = 35.9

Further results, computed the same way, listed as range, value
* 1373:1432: 34.9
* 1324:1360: 37.5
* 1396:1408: 35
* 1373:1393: 34.9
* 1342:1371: 37.3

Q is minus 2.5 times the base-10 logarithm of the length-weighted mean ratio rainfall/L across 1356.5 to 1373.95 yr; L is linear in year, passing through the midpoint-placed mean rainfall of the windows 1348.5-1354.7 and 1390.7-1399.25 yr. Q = 0.03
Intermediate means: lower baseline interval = 38.9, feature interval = 36.5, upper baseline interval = 34.4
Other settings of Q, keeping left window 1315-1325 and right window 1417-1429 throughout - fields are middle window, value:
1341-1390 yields 0.02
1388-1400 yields 0.05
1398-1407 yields 0.02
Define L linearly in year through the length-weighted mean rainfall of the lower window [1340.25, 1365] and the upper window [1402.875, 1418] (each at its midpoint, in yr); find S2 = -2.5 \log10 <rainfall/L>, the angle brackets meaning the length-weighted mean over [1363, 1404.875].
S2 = 0.03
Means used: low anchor 37.6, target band 35.1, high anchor 34.6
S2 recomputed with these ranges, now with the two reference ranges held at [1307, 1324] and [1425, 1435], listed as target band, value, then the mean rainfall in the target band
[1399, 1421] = 0.016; 34.8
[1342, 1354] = -0.033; 37.5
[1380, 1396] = 0.030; 34.7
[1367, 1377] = 0.024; 35.2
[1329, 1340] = -0.018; 37.2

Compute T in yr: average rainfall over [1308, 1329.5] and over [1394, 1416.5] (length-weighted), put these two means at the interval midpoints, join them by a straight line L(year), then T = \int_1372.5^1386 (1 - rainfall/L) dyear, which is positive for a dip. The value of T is 0.3 yr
